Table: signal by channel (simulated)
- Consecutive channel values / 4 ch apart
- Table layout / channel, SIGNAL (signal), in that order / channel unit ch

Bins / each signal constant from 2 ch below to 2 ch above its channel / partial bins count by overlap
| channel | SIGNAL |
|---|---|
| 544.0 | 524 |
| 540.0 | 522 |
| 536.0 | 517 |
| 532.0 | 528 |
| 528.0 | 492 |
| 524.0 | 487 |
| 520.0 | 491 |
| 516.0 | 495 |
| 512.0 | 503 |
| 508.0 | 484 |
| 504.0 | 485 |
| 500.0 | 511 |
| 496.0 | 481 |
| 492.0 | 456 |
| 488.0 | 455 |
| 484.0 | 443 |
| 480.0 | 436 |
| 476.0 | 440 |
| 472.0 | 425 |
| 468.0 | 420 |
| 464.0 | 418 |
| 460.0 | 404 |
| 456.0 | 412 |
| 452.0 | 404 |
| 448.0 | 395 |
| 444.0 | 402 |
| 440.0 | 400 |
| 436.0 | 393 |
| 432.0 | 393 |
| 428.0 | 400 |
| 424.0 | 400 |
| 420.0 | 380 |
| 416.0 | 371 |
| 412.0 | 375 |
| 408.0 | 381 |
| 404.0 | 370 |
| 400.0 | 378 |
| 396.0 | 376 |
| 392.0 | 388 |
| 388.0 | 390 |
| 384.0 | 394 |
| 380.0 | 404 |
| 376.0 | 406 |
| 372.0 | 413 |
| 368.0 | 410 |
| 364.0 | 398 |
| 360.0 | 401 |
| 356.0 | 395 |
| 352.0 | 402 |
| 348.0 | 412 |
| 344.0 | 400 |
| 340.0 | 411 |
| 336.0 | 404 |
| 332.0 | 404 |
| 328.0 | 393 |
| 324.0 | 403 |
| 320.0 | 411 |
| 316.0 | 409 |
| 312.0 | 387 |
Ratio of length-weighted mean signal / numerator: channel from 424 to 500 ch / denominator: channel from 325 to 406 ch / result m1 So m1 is 1.06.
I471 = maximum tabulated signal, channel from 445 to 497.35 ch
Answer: 481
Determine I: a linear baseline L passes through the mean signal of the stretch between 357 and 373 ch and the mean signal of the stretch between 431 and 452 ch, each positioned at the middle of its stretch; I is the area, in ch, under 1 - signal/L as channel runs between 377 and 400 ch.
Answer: 0.70 ch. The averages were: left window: 404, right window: 397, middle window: 390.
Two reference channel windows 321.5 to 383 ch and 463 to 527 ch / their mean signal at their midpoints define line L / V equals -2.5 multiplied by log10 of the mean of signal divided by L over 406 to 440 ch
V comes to 0.12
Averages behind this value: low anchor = 404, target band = 387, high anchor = 466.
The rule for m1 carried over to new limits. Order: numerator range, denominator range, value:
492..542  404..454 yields 1.28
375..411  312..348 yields 0.96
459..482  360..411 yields 1.08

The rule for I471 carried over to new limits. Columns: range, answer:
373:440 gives 406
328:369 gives 412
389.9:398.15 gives 388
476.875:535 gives 528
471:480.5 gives 440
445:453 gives 404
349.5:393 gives 413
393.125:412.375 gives 381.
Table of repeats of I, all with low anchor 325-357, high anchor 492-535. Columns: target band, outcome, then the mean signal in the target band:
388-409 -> 2.6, 380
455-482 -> 2.8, 423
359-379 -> 0.6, 406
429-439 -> 1.3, 394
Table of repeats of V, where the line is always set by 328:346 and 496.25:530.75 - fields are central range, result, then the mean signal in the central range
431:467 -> 0.15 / 403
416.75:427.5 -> 0.15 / 389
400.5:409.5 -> 0.17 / 376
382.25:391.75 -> 0.10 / 391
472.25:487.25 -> 0.09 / 439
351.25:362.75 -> 0.04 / 399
